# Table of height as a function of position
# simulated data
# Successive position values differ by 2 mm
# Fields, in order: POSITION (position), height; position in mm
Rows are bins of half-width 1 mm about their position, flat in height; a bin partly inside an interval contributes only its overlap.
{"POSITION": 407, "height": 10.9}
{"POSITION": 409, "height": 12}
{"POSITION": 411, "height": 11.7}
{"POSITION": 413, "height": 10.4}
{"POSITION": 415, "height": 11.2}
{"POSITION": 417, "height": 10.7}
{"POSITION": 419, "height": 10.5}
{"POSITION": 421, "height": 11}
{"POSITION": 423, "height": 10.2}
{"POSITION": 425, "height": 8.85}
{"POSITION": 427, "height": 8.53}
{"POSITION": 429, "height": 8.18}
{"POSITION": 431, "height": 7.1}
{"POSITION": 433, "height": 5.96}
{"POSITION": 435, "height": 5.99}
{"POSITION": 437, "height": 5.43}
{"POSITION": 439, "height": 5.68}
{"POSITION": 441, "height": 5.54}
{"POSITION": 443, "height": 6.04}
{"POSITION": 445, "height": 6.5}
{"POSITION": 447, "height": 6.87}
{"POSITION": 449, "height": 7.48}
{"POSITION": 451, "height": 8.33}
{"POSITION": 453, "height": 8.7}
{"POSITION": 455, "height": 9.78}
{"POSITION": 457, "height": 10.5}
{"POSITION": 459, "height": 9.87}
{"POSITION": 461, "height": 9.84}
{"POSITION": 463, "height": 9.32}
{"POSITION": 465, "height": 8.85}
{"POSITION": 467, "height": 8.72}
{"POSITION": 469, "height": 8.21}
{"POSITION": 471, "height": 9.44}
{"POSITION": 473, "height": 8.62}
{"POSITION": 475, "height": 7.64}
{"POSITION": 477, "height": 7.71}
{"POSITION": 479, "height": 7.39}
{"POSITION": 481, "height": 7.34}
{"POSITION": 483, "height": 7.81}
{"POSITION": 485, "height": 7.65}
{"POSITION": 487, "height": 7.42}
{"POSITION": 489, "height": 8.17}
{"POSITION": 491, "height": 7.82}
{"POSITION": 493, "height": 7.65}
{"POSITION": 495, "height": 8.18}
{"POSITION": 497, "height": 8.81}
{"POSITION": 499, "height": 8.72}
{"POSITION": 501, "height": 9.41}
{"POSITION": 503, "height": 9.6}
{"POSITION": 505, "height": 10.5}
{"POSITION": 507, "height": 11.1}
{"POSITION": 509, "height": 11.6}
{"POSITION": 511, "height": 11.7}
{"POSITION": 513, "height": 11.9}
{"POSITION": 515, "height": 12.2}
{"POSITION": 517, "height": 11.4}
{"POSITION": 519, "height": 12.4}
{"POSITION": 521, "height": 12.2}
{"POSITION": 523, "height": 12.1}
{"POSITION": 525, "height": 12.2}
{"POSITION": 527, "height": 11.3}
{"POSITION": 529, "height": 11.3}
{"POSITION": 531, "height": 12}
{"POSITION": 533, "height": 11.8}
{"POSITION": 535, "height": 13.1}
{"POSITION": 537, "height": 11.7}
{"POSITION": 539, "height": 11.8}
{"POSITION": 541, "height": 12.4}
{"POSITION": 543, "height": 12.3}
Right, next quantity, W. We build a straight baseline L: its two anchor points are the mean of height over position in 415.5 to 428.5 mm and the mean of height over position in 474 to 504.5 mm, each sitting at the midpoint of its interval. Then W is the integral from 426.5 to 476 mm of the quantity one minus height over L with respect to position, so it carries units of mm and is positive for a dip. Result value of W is 6.61 mm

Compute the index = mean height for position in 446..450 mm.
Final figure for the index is 7.18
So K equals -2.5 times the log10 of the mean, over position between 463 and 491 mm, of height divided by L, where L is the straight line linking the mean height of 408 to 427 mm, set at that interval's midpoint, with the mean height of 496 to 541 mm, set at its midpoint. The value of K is 0.33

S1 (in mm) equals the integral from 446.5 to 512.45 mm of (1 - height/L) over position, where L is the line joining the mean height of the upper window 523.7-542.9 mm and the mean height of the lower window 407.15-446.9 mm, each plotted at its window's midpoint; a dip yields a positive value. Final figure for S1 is 8.8 mm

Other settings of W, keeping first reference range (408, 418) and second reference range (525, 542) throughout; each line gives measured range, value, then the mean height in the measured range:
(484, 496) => 4.0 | 7.82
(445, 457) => 3.3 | 8.28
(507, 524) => -0.1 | 11.9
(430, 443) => 6.2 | 5.96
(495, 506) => 2.3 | 9.3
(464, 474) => 2.4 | 8.77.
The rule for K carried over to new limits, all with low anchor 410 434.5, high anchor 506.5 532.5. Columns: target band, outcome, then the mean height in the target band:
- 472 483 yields 0.36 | 7.75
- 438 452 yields 0.45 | 6.63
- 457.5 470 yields 0.14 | 9.19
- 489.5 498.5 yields 0.34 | 8.15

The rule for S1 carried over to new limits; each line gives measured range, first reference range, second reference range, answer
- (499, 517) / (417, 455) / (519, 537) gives 0.3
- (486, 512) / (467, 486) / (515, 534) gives 1.6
